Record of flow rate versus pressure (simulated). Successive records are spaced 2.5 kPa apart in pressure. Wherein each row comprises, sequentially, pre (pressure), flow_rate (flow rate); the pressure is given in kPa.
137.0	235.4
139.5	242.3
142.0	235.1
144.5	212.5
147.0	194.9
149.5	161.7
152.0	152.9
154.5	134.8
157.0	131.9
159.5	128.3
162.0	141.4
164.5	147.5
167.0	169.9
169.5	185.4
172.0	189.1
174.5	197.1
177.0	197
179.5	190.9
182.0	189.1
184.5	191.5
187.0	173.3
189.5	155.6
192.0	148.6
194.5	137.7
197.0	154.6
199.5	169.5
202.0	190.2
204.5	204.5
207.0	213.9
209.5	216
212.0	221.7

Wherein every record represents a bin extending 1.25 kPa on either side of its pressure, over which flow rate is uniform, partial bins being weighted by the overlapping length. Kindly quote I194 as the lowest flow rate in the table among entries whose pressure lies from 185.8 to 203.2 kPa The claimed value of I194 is 137.7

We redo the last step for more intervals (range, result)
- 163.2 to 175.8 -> 147.5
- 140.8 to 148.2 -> 194.9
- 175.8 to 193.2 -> 148.6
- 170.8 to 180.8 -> 189.1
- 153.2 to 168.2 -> 128.3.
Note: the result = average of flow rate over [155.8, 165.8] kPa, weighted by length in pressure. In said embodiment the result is 137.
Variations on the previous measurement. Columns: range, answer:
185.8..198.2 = 154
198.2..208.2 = 194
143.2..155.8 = 171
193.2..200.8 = 154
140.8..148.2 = 214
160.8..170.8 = 161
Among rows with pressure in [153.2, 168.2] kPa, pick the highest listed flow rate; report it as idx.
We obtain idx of 169.9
